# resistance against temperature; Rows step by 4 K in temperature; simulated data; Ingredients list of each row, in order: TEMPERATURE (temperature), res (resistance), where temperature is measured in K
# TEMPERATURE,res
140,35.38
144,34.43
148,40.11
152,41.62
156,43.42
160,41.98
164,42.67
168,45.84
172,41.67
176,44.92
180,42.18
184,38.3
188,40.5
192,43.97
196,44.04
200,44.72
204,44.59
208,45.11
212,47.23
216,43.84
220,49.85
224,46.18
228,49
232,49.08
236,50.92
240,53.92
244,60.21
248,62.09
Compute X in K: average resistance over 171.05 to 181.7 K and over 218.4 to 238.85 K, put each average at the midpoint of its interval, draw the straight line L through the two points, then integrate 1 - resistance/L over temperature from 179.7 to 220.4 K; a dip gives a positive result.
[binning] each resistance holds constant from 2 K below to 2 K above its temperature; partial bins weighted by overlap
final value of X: 1.8 K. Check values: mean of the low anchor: 43.1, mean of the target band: 43.9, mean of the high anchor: 49.2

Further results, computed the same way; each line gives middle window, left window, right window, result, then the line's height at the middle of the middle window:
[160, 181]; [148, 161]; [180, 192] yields -1.05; 41.3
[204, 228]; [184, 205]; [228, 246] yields 0.78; 48.1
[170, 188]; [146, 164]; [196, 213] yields 0.76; 43.5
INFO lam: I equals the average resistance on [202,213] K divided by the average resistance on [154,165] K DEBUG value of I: 1.07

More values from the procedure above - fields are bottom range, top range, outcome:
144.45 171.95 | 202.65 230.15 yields 1.11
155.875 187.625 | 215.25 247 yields 1.20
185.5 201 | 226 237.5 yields 1.15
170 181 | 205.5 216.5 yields 1.06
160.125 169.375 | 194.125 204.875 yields 1.02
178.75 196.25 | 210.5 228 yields 1.13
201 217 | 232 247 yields 1.21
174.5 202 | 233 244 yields 1.26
